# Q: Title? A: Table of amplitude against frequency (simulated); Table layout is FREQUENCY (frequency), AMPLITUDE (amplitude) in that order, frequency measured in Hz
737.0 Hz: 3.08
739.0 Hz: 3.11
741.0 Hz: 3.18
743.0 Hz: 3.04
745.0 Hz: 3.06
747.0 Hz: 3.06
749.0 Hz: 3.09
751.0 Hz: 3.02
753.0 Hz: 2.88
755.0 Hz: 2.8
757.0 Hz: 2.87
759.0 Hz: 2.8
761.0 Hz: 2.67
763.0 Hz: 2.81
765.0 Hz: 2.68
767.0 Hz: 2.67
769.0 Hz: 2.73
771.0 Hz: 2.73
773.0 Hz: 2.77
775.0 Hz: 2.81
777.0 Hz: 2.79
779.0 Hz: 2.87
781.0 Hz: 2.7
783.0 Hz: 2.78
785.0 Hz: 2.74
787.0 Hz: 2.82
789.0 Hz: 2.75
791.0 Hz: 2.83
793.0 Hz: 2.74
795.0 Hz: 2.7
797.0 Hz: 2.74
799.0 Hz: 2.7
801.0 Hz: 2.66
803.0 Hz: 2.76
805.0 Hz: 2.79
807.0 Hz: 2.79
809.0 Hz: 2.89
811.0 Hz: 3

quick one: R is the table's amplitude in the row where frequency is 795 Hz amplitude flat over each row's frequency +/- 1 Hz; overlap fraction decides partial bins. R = 2.7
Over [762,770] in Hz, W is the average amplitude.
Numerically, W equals 2.72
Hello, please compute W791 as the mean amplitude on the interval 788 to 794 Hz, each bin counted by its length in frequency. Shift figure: 2.77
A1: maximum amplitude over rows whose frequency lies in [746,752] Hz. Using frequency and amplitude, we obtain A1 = 3.09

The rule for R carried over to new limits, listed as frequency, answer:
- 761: 2.67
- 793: 2.74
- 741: 3.18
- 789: 2.75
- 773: 2.77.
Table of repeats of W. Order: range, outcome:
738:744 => 3.11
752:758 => 2.85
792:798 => 2.73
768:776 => 2.76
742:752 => 3.05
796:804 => 2.72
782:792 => 2.78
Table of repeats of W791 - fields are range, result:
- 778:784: 2.78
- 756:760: 2.83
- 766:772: 2.71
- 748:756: 2.95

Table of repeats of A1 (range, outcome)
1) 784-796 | 2.83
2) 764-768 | 2.68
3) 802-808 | 2.79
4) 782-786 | 2.78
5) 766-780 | 2.87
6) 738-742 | 3.18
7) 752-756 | 2.88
